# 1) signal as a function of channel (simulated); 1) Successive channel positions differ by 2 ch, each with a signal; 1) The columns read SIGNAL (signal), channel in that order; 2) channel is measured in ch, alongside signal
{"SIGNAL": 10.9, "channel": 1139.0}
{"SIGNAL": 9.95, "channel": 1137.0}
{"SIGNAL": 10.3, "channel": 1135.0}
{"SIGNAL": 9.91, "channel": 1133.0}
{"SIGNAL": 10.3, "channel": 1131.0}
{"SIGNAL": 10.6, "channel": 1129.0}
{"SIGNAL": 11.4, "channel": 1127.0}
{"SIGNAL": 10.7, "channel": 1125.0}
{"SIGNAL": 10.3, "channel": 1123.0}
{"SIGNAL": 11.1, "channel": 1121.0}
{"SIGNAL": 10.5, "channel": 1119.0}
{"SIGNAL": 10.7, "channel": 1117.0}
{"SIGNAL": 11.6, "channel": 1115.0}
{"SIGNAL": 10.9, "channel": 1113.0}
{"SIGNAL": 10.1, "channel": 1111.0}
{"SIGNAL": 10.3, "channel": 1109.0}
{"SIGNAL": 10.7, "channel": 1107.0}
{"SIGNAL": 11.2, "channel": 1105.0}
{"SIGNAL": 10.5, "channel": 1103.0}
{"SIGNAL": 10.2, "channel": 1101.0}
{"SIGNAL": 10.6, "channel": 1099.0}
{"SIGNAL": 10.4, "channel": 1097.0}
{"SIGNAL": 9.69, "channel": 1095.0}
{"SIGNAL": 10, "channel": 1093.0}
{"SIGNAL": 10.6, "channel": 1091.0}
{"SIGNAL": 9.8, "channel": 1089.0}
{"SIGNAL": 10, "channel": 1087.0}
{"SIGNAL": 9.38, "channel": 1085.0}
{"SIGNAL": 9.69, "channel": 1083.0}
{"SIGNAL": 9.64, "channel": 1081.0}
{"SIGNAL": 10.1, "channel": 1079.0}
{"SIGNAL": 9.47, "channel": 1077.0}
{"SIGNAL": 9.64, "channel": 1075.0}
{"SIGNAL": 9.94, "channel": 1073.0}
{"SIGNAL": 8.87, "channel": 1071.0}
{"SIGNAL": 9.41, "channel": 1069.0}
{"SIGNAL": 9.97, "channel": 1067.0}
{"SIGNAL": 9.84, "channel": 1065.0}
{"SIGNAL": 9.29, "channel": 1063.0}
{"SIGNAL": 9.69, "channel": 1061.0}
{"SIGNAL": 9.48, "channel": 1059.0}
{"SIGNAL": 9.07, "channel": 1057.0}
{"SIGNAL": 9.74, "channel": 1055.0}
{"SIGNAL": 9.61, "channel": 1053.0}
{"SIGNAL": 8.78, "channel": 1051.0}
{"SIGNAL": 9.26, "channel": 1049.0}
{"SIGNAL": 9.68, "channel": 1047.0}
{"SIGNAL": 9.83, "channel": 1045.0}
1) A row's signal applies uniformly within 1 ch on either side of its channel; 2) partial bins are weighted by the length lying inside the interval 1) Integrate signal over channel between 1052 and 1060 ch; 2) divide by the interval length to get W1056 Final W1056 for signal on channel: 9.48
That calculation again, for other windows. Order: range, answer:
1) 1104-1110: 10.7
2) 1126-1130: 11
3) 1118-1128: 10.8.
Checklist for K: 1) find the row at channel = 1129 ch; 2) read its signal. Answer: 10.6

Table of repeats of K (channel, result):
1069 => 9.41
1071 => 8.87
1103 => 10.5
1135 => 10.3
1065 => 9.84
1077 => 9.47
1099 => 10.6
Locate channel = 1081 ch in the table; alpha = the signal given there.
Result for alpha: 9.64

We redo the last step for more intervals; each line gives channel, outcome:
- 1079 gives 10.1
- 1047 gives 9.68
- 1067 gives 9.97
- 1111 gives 10.1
